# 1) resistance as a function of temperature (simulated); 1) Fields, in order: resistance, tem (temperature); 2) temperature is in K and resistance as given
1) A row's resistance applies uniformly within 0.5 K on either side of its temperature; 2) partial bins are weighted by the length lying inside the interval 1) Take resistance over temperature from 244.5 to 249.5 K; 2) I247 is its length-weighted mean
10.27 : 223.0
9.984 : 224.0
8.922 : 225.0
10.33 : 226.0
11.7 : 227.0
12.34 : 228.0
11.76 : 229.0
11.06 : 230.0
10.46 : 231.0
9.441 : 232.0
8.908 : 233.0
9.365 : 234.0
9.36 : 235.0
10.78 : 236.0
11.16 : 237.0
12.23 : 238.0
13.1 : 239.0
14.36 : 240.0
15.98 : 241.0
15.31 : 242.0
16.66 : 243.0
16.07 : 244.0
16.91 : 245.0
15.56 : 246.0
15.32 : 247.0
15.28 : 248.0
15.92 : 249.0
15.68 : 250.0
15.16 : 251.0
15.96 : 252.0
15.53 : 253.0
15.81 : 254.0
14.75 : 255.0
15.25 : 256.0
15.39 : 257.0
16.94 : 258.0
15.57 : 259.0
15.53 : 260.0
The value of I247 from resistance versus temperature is 15.8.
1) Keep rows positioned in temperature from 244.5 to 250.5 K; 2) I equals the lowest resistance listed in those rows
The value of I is 15.28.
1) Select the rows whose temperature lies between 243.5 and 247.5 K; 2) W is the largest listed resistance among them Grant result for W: 16.91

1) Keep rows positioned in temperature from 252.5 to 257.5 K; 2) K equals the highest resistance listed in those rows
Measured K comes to 15.81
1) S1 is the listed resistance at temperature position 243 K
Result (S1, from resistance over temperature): 16.66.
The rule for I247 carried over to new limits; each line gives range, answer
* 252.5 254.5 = 15.7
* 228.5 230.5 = 11.4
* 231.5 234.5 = 9.24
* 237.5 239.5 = 12.7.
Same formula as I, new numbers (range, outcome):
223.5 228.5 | 8.922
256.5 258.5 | 15.39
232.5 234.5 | 8.908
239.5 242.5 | 14.36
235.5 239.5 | 10.78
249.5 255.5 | 14.75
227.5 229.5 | 11.76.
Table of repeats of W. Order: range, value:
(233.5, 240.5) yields 14.36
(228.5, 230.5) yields 11.76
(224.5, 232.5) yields 12.34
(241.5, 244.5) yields 16.66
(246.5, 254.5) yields 15.96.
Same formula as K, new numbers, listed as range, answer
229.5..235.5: 11.06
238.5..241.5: 15.98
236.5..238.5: 12.23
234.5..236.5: 10.78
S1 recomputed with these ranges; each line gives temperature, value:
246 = 15.56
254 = 15.81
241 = 15.98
